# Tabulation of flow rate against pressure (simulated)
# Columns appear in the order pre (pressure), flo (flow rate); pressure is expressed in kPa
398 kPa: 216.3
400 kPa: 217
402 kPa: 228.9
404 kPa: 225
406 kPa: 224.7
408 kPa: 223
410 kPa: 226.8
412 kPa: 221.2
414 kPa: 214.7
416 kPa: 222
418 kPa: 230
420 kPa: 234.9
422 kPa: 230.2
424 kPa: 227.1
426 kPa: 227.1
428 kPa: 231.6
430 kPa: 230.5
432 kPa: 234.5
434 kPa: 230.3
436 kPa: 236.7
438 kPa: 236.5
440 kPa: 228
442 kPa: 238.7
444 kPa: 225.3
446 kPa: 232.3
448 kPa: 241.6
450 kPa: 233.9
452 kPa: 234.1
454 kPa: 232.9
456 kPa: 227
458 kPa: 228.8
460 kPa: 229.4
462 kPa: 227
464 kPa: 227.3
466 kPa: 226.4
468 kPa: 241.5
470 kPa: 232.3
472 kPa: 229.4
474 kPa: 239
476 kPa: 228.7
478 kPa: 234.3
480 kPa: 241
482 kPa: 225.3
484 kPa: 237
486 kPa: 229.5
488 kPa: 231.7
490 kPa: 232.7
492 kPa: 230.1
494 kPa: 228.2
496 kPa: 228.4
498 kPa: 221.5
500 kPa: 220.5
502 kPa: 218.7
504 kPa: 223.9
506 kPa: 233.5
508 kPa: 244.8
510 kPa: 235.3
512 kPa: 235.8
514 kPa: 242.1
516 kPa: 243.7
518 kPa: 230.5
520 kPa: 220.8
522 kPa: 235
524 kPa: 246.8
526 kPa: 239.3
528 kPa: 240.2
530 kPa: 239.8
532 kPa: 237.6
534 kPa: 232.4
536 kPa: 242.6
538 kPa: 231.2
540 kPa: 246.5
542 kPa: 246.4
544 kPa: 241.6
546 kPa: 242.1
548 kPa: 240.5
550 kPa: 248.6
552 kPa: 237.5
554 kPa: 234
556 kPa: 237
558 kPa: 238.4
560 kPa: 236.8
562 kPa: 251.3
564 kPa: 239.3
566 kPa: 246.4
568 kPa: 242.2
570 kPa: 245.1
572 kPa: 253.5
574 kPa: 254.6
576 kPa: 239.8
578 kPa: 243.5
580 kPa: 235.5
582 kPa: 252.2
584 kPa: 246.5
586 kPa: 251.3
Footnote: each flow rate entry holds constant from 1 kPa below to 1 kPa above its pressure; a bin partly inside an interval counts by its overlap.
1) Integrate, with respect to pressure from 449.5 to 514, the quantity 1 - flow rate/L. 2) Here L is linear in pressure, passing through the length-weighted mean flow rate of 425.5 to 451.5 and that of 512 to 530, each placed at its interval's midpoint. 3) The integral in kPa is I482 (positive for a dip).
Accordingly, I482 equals 1.15 kPa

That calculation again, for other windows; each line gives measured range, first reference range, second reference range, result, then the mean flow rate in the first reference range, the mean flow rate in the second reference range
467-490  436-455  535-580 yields 0.28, 234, 243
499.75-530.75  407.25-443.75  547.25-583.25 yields 0.45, 229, 243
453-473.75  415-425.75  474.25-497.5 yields 0.01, 229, 232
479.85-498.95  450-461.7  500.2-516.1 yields 0.19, 231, 234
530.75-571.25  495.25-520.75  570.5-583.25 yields -0.06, 231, 246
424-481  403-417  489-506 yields -2.06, 222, 226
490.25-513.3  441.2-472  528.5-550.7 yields 0.70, 232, 241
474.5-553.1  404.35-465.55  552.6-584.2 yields 0.88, 230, 243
